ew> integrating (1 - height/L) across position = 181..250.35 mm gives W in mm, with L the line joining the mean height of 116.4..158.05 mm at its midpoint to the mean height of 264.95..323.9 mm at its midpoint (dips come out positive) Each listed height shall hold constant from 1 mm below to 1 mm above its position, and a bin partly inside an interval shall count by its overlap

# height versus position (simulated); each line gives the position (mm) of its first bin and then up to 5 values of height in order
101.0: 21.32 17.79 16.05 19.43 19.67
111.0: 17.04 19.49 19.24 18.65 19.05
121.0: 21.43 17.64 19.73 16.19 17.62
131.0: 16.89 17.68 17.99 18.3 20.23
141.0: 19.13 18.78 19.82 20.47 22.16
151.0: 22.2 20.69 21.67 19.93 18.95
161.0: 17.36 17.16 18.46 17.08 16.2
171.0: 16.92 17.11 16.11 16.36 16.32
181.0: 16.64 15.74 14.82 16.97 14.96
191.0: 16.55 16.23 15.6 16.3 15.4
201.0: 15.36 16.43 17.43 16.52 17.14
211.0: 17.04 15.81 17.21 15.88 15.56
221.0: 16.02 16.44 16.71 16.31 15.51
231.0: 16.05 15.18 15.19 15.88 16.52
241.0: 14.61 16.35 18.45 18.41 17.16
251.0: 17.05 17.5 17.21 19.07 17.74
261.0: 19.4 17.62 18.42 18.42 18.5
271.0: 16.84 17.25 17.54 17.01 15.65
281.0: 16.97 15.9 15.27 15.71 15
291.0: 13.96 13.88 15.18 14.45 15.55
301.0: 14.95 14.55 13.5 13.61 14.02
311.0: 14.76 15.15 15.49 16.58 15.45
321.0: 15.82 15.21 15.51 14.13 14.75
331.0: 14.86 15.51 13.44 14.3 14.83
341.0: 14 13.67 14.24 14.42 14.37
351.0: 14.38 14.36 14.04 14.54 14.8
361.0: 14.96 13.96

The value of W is 4.9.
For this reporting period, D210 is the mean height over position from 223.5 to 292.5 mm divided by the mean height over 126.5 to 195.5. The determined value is 0.9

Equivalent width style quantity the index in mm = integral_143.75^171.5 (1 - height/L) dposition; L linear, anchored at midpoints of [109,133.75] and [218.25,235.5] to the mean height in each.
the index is -2.6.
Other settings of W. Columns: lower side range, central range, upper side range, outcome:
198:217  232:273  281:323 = -4.0 mm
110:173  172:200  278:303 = 2.6 mm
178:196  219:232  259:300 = 0.0 mm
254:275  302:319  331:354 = 1.2 mm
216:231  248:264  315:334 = -2.0 mm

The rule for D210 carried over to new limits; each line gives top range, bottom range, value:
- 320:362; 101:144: 0.79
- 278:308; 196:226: 0.91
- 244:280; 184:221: 1.10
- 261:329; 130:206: 0.89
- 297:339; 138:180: 0.79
